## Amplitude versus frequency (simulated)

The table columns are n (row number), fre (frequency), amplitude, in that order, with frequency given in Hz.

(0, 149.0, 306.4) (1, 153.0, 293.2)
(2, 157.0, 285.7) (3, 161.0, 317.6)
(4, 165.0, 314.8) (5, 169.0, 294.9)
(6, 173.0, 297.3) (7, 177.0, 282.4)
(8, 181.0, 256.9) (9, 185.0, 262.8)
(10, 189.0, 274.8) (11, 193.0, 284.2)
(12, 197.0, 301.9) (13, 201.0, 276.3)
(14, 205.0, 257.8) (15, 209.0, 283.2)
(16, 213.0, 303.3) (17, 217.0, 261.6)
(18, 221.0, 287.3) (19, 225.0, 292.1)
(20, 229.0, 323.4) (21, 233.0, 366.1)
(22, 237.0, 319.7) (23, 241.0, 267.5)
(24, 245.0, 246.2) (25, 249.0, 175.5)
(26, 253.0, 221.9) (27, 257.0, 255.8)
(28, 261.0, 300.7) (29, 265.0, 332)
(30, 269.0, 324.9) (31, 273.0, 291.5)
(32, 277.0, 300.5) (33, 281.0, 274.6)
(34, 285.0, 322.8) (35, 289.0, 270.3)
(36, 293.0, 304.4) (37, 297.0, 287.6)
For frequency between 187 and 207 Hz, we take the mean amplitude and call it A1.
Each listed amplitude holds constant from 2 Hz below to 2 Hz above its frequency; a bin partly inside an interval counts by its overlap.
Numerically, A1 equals 279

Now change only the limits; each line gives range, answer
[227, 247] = 305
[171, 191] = 275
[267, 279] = 306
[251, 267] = 278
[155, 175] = 302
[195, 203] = 289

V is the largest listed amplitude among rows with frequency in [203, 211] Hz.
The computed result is 283.2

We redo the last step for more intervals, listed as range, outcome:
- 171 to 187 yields 297.3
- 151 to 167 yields 317.6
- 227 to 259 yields 366.1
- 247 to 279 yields 332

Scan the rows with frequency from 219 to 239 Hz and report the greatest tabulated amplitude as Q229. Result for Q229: 366.1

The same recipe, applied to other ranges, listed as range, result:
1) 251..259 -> 255.8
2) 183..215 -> 303.3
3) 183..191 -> 274.8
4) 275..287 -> 322.8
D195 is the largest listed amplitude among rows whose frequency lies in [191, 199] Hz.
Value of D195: 301.9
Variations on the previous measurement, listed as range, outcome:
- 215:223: 287.3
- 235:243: 319.7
